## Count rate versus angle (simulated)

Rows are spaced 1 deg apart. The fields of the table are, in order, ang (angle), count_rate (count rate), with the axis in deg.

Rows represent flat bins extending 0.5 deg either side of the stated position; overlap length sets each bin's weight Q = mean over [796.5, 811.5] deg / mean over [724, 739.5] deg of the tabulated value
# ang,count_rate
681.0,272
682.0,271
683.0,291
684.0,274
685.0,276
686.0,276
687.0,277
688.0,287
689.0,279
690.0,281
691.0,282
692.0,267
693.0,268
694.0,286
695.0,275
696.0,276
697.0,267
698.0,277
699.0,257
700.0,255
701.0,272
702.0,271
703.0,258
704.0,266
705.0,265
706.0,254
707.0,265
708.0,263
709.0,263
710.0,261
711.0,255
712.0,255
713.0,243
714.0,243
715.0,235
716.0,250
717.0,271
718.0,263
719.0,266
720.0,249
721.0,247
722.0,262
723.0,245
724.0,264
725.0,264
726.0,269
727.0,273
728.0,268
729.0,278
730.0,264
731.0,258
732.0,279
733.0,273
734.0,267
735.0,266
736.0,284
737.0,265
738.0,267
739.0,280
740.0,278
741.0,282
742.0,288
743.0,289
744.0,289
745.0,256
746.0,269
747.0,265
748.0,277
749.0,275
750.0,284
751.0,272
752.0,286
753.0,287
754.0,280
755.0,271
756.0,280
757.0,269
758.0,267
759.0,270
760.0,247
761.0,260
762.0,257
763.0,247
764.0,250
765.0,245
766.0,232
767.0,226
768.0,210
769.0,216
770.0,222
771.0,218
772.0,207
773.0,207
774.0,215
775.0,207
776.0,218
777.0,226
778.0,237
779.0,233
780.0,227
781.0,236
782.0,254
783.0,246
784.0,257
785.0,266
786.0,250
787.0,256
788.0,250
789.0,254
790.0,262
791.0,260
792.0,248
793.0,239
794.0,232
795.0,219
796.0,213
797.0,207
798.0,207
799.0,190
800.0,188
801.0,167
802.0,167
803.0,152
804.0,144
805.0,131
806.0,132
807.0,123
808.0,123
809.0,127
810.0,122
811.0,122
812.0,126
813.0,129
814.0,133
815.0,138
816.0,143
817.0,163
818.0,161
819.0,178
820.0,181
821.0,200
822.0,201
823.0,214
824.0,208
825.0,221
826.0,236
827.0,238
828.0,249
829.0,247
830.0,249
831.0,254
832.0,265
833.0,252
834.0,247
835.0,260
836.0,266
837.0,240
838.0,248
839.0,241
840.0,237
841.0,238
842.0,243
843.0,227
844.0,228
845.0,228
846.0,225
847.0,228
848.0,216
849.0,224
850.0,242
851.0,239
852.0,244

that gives 0.57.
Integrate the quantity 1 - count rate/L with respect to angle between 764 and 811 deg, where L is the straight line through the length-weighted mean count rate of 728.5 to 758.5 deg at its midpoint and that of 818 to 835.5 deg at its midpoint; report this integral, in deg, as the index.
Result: 7.7 deg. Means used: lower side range 275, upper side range 227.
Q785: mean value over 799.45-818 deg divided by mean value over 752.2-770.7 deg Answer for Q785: 0.56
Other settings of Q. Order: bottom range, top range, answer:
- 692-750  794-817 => 0.59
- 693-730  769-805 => 0.84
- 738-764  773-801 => 0.85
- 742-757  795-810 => 0.59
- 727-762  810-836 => 0.73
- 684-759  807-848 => 0.76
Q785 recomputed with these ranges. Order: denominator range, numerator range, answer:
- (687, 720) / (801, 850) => 0.75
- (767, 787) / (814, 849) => 0.96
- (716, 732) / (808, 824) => 0.60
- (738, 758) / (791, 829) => 0.65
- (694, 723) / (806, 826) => 0.61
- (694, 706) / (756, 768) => 0.94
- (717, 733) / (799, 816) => 0.53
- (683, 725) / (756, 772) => 0.92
